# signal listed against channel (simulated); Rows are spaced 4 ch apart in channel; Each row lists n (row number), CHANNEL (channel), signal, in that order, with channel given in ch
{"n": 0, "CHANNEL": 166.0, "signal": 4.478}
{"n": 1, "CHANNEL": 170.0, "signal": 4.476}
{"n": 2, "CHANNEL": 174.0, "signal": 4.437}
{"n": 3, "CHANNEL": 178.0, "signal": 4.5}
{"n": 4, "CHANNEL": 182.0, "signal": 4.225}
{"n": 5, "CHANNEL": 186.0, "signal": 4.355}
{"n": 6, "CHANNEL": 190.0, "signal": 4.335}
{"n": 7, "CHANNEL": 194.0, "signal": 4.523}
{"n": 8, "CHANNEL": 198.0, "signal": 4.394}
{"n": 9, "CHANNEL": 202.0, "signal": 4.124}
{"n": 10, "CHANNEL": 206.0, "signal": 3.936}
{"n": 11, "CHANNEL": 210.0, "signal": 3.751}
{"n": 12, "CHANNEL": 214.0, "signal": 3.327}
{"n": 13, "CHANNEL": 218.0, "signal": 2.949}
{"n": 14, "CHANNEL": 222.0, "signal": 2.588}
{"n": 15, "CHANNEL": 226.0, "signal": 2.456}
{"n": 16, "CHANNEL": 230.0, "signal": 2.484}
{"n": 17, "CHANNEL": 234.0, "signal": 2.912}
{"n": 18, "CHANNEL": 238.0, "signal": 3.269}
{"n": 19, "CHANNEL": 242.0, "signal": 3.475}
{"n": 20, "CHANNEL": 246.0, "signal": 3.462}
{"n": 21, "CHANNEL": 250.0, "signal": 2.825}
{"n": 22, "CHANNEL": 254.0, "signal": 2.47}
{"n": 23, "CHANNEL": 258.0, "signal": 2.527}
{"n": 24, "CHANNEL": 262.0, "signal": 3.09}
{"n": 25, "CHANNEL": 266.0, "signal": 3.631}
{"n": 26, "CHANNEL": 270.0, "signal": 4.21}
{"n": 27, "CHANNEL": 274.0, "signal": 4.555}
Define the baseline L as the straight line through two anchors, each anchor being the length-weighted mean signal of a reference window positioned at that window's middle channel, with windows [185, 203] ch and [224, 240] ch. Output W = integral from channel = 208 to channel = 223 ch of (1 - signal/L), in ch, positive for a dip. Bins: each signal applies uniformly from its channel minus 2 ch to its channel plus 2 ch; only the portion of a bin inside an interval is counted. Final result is 1.2 ch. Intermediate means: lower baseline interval 4.36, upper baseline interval 2.78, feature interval 3.19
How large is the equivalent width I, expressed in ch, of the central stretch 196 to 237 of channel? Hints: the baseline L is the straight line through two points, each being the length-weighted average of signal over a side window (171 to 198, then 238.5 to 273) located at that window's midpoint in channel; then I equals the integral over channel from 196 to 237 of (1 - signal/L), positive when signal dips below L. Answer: 6.47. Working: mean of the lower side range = 4.4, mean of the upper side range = 3.25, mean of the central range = 3.29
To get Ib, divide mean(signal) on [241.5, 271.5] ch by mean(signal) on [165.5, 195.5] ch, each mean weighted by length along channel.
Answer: 0.7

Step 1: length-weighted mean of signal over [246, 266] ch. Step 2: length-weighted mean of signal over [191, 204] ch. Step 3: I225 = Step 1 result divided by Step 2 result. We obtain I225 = 0.7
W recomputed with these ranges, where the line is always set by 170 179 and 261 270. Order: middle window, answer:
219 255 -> 8.9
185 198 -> -0.3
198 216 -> 1.3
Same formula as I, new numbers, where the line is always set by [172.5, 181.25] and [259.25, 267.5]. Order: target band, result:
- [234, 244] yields 0.9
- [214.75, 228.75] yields 4.1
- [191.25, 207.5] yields -0.5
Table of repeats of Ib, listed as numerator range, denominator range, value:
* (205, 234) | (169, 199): 0.69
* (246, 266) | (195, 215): 0.73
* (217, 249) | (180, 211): 0.70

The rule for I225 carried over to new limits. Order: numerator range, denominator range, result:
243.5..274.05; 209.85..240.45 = 1.12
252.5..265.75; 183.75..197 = 0.64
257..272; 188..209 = 0.81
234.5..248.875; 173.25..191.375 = 0.76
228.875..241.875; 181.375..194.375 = 0.69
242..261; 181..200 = 0.66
